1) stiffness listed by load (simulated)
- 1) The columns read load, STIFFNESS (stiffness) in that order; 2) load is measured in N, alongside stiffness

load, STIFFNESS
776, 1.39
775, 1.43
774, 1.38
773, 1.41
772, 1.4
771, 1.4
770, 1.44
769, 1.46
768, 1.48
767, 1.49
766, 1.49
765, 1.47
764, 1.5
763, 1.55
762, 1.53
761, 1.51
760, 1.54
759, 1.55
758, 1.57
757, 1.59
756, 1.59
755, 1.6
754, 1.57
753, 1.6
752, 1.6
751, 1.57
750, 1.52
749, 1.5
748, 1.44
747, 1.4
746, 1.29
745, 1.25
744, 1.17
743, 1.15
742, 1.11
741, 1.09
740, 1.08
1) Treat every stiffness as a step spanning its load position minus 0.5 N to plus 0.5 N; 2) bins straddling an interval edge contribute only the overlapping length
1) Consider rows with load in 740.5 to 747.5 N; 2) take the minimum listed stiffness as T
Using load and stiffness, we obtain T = 1.09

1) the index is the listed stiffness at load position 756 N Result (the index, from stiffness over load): 1.59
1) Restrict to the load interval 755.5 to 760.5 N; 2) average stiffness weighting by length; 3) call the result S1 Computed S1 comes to 1.57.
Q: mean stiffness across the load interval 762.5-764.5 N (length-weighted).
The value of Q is 1.52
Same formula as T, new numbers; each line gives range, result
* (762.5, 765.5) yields 1.47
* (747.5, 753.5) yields 1.44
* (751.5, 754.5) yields 1.57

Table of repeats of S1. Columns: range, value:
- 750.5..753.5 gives 1.59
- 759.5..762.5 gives 1.53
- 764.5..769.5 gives 1.48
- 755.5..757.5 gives 1.59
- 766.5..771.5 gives 1.45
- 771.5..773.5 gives 1.4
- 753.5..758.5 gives 1.58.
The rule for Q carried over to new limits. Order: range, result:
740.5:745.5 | 1.15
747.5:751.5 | 1.51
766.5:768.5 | 1.48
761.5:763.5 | 1.54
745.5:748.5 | 1.38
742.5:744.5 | 1.16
